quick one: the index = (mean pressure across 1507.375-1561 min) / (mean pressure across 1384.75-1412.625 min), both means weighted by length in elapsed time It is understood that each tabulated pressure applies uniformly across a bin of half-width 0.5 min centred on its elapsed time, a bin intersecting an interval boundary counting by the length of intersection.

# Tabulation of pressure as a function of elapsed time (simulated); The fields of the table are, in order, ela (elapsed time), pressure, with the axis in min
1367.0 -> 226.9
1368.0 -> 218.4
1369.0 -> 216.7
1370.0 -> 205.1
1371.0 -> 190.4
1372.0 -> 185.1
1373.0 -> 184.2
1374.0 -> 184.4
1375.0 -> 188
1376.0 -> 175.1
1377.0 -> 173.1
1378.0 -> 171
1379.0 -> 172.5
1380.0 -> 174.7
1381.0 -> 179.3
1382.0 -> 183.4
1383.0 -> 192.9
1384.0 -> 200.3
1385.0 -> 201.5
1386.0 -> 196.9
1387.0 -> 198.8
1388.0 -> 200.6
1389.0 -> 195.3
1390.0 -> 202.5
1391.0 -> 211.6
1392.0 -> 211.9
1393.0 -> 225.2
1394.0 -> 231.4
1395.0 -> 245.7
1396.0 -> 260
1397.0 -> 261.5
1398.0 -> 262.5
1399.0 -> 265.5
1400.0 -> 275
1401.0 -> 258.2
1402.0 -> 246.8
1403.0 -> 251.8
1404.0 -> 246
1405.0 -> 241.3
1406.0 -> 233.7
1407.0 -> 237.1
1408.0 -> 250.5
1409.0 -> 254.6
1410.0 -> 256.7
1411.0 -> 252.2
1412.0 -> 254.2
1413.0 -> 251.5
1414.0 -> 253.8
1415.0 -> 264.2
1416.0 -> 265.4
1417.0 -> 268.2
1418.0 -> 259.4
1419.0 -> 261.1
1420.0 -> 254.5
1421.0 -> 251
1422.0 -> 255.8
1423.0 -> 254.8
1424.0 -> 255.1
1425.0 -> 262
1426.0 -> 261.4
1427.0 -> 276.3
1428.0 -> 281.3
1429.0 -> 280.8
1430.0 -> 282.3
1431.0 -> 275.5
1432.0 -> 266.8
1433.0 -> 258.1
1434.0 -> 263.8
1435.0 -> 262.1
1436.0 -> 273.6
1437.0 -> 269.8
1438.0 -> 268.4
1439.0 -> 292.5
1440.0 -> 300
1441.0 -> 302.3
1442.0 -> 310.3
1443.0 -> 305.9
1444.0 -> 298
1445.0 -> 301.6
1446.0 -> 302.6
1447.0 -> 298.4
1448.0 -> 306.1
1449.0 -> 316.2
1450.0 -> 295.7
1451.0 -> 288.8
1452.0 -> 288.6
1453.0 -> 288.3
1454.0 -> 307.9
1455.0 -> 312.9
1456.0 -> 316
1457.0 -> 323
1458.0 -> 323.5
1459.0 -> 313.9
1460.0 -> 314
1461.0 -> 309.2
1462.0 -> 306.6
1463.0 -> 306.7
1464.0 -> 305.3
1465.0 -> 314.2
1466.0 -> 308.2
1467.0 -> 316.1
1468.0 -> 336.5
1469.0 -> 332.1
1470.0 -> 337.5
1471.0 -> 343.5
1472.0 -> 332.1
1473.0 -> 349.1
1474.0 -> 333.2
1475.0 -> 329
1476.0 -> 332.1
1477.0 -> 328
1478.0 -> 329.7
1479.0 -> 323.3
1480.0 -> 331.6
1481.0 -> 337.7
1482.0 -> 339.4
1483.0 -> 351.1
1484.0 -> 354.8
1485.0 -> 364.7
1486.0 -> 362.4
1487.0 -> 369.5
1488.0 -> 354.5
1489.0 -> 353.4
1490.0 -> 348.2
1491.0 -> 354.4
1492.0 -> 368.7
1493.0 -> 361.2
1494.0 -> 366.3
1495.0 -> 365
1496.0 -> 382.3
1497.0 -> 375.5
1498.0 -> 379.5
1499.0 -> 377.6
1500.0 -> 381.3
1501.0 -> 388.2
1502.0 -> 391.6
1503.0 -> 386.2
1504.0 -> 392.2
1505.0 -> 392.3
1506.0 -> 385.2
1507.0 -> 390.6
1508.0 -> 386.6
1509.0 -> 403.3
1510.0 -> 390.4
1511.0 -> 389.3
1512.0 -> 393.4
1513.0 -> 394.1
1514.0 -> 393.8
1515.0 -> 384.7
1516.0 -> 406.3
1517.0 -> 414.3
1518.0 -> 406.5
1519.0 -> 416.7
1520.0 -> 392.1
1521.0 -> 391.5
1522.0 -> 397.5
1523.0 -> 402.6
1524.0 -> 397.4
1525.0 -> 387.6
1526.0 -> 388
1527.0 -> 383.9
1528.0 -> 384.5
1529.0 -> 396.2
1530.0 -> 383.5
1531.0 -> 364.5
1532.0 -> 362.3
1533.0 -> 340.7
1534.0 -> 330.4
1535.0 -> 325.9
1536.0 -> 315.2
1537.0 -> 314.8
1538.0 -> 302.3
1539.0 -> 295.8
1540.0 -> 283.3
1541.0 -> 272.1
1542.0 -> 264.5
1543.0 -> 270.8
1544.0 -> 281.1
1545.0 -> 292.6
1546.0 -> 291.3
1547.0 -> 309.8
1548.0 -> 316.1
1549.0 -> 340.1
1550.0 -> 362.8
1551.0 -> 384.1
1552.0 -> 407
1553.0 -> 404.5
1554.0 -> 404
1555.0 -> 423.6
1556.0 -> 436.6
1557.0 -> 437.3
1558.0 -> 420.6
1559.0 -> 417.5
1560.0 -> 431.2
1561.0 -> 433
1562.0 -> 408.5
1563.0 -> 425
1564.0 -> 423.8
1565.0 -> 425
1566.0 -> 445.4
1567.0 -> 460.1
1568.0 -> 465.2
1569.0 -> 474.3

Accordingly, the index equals 1.6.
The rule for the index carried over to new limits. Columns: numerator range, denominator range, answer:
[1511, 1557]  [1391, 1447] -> 1.37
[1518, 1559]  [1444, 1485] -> 1.12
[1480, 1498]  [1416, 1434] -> 1.36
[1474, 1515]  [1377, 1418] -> 1.60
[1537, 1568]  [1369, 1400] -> 1.80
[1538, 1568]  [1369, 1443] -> 1.55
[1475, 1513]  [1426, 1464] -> 1.25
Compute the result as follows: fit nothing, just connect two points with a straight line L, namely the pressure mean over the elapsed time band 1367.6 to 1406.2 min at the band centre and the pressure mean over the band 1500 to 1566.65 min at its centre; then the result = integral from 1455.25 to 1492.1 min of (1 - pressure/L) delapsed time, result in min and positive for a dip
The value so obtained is -2.8 min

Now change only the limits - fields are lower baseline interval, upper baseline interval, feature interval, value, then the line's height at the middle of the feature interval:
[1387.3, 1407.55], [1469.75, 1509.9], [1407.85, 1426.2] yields 0.5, 264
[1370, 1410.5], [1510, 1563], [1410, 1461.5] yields -3.5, 264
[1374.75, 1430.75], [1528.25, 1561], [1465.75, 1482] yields -2.1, 294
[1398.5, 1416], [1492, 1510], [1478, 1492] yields 0.4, 360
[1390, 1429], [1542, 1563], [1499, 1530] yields -4.8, 340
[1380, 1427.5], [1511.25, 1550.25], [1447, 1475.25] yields -2.4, 291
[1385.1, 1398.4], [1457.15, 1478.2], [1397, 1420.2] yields -1.0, 245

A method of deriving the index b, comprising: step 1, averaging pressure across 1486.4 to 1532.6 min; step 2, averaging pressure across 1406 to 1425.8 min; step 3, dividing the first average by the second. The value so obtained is 1.5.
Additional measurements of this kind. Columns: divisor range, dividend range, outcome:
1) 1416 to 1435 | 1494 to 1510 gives 1.45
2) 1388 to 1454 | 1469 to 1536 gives 1.40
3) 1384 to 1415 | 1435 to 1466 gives 1.27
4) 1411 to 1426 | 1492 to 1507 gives 1.47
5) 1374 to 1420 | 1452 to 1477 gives 1.40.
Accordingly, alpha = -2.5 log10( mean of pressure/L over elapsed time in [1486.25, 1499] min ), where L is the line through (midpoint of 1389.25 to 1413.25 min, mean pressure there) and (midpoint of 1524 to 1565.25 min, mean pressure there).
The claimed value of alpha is -0.15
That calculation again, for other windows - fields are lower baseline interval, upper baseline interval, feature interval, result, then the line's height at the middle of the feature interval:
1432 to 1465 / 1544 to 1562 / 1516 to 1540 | -0.02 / 361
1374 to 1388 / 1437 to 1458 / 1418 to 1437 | 0.00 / 266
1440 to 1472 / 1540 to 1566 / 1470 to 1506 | -0.09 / 331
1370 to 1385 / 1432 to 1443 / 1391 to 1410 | -0.12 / 221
